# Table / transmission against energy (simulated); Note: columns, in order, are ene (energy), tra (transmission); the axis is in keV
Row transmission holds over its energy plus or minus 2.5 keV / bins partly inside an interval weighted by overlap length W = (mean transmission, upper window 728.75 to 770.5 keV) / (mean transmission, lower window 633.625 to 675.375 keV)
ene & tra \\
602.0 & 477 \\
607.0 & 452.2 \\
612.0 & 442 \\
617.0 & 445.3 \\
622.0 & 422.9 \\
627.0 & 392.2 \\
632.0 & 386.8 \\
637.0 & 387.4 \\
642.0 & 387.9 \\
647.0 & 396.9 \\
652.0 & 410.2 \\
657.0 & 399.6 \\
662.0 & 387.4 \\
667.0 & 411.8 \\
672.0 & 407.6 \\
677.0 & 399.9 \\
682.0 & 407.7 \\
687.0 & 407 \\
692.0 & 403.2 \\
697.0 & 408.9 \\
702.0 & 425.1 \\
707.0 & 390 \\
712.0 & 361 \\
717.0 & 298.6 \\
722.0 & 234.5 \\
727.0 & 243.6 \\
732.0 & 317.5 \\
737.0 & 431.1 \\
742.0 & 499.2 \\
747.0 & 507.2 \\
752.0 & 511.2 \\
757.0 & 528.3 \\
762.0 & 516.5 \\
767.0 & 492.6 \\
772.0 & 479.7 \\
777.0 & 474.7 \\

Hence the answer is 1.18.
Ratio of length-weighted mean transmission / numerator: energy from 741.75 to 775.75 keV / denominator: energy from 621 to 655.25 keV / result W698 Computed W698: 1.3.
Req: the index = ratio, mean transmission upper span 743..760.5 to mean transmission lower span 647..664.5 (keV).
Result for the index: 1.3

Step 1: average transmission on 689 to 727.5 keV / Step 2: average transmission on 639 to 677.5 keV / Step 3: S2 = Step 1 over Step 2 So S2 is 0.88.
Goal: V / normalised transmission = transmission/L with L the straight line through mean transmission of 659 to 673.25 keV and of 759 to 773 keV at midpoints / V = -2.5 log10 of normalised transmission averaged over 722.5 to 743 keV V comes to 0.316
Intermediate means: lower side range 402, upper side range 499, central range 350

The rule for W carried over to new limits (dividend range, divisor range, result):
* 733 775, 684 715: 1.23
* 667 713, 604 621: 0.91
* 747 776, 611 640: 1.23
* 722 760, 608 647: 1.03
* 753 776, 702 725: 1.52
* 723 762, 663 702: 1.06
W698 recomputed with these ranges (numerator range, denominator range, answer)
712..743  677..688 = 0.82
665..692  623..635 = 1.03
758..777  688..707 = 1.21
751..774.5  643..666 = 1.27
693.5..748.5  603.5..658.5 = 0.90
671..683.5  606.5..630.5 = 0.95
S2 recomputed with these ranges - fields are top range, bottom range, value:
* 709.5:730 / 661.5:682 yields 0.71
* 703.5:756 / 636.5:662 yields 0.97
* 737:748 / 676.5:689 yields 1.20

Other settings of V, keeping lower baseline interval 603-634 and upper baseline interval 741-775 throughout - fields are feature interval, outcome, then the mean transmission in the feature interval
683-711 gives 0.164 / 404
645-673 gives 0.121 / 402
